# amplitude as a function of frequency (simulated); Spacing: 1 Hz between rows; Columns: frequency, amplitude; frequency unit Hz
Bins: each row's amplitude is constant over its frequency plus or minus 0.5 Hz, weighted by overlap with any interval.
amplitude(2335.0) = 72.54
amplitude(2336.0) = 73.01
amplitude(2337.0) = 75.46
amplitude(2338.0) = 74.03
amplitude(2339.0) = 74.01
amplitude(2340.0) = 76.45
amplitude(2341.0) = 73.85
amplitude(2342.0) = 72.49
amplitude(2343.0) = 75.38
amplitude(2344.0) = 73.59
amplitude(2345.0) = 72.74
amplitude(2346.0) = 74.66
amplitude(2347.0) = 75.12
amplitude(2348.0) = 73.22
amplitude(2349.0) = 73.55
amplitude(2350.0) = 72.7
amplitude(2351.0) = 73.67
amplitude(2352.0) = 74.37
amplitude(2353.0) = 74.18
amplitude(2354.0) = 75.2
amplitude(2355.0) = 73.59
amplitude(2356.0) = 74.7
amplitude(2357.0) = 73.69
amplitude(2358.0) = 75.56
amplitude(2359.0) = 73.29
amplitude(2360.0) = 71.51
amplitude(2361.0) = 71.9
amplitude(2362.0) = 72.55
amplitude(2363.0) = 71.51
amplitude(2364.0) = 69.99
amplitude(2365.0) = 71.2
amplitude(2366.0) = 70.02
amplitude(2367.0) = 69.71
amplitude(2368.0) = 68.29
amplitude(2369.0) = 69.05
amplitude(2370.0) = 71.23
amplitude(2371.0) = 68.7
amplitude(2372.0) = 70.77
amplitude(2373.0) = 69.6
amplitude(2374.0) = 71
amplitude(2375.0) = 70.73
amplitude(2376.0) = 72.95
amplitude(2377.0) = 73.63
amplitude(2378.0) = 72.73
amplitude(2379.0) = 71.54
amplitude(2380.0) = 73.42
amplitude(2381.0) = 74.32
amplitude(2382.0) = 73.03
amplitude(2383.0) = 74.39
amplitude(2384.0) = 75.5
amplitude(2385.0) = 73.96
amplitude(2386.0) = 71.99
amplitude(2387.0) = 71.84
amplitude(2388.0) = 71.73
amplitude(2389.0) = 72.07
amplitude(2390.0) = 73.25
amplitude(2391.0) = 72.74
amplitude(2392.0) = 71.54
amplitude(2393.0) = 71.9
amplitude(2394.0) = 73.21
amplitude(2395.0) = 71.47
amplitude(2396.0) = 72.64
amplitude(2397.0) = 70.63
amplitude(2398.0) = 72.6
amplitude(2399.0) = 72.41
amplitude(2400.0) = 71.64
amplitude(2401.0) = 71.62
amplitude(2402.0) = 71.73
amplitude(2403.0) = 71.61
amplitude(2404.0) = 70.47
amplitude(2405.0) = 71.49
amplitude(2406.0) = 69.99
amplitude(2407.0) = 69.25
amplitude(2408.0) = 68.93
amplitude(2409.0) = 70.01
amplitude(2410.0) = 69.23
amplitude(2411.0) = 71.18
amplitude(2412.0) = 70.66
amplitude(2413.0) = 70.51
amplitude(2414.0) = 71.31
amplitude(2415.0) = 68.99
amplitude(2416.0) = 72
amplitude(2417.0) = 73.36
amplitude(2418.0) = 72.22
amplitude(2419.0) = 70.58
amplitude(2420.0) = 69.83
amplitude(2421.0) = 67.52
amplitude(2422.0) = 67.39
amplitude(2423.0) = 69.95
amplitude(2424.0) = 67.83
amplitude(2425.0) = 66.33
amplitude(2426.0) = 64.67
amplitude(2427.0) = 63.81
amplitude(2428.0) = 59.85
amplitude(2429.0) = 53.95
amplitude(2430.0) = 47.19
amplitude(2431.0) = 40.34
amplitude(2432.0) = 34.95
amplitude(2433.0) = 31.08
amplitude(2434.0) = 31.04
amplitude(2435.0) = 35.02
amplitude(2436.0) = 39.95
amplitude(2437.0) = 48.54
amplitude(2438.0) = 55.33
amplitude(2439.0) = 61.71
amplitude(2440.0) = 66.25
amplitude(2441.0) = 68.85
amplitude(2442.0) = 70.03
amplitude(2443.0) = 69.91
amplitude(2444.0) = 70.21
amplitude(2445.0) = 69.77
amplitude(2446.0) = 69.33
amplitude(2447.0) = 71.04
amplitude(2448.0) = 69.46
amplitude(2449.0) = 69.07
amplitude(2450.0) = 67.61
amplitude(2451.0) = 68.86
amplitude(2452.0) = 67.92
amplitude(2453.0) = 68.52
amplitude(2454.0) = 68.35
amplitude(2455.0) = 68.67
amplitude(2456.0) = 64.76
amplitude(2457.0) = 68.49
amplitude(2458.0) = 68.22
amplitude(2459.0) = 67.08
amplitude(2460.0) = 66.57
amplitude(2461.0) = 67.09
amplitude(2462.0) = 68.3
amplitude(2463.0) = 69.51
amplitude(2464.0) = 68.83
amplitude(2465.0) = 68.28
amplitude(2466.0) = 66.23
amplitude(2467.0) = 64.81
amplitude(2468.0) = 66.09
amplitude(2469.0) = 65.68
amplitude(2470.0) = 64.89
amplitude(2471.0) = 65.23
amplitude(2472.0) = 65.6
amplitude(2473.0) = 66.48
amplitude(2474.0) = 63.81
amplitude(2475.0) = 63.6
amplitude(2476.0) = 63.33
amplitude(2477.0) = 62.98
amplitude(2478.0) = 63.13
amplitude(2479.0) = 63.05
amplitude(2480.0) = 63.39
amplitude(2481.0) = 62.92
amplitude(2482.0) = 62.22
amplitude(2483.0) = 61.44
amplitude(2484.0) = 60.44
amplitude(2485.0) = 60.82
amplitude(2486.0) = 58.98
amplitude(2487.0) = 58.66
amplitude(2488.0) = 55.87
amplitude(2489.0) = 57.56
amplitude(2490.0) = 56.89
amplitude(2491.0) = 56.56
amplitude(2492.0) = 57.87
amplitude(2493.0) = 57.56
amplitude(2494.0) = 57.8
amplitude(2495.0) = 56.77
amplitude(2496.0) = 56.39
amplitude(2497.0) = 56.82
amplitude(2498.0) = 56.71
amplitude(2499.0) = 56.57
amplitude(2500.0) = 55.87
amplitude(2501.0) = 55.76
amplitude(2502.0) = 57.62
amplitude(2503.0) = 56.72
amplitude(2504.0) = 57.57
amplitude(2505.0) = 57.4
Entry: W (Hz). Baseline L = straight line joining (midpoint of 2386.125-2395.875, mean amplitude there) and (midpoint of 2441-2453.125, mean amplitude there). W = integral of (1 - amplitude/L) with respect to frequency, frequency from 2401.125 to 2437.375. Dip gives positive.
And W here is 4.4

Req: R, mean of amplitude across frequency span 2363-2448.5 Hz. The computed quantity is 67.1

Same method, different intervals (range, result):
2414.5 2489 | 63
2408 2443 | 60.9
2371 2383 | 72.1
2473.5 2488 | 61.8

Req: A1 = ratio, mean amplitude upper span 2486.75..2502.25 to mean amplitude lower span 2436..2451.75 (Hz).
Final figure 0.87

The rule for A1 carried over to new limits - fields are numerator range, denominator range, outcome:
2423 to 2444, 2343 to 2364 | 0.74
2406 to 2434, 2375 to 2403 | 0.87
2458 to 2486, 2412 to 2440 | 1.10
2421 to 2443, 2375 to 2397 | 0.76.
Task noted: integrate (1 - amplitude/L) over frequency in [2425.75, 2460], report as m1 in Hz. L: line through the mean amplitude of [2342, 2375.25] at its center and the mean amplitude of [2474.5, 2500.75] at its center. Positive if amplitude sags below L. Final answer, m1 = 2.0 Hz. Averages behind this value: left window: 72.3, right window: 59.4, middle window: 60.1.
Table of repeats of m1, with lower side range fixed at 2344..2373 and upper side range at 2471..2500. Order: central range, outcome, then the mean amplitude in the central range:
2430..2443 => 3.1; 49.4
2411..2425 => -0.7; 70.1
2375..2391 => -0.7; 73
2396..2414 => -0.8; 70.9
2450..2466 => -1.3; 67.9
